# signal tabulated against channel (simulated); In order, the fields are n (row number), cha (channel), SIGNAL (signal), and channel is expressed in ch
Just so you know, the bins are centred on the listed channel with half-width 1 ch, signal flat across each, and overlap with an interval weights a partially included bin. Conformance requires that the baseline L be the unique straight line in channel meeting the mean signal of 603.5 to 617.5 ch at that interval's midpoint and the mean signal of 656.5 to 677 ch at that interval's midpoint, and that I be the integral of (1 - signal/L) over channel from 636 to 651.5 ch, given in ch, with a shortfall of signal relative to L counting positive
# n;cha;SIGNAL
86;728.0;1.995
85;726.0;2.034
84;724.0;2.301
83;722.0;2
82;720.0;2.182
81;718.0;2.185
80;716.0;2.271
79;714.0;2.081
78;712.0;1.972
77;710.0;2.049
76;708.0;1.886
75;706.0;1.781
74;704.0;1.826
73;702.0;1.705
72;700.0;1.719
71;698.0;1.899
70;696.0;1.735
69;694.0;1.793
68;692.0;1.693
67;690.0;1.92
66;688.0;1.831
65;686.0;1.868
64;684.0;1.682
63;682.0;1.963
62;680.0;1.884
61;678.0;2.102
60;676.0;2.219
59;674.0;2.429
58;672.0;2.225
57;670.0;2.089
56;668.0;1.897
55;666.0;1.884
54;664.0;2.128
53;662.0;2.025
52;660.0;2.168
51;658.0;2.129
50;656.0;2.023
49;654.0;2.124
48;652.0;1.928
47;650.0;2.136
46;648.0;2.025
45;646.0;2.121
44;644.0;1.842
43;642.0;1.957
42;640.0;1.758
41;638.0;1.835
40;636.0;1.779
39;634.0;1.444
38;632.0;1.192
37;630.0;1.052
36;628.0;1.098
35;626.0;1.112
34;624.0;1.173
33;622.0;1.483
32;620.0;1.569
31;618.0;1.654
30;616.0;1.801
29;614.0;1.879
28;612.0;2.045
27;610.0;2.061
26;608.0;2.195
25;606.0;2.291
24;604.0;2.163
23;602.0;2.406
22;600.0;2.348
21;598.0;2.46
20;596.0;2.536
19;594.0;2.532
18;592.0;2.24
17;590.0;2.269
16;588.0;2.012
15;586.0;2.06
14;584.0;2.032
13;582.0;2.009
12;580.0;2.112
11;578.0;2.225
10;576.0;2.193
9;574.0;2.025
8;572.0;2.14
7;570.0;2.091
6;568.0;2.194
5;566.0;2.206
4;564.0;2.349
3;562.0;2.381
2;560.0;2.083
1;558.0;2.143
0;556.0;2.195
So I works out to 1.1 ch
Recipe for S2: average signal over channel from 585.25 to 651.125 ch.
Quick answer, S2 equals 1.89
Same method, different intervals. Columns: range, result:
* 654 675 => 2.1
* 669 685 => 2.07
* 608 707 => 1.83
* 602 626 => 1.84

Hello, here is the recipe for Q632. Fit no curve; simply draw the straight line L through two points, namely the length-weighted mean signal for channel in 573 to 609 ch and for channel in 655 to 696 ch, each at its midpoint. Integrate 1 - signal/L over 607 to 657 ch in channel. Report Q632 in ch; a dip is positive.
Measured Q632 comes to 9.0 ch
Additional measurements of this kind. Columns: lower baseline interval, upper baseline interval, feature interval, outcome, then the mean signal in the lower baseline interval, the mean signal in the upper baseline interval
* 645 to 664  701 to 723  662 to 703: 2.07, 2.08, 1.99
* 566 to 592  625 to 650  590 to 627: -2.36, 2.12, 1.62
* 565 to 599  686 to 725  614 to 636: 7.38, 2.2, 1.94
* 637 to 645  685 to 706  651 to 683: -4.42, 1.85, 1.8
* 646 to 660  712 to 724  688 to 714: 3.47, 2.07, 2.14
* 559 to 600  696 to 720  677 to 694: 1.09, 2.21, 1.94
